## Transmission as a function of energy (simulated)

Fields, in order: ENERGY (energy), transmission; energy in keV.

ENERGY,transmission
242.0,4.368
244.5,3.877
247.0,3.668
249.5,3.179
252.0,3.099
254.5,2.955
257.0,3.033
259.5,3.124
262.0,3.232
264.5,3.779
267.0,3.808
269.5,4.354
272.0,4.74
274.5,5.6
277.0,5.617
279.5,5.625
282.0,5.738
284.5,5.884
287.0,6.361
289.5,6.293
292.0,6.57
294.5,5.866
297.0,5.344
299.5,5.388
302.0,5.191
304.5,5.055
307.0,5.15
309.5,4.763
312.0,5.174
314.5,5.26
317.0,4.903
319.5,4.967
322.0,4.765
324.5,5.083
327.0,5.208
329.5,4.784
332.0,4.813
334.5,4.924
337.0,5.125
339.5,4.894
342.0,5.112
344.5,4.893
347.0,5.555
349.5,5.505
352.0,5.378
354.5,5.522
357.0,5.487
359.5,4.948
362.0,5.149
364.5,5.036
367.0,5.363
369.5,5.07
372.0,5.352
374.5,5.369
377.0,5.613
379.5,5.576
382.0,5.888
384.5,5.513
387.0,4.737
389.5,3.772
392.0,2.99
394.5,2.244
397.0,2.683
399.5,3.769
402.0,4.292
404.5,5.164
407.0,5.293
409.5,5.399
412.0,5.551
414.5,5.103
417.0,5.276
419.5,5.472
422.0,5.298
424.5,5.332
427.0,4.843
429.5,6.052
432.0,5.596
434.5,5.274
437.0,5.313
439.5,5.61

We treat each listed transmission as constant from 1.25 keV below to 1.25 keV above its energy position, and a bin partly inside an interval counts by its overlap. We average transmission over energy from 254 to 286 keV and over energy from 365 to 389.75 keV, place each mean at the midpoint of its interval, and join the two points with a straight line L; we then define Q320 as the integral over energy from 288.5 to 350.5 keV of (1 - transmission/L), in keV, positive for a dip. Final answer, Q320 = -4.9 keV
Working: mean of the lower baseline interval 4.47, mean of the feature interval 5.22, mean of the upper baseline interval 5.28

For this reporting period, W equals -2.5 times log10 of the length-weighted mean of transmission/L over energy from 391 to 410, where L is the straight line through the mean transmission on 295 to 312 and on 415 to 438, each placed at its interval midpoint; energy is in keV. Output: 0.33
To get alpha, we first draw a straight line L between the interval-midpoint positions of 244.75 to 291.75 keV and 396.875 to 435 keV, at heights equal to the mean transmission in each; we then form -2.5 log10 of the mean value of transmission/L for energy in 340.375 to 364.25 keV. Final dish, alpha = -0.09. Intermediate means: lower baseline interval 4.48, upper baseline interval 5.09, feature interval 5.27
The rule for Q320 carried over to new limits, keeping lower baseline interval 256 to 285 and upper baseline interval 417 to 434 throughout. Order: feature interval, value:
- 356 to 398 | 3.0 keV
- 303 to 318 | -1.0 keV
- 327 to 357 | -1.3 keV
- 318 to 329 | -0.4 keV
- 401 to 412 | 0.4 keV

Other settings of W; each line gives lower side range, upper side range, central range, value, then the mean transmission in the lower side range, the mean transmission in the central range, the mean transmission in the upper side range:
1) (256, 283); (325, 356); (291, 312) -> -0.138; 4.42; 5.39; 5.14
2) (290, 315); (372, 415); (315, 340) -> 0.052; 5.41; 4.96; 4.66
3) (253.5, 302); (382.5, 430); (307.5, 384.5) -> -0.087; 4.93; 5.19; 4.67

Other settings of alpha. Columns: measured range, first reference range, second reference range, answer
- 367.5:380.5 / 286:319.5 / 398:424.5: -0.04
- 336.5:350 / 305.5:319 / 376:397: -0.08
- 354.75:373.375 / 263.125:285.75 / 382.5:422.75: -0.12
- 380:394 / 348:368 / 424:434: 0.19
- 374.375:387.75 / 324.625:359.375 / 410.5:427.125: -0.05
